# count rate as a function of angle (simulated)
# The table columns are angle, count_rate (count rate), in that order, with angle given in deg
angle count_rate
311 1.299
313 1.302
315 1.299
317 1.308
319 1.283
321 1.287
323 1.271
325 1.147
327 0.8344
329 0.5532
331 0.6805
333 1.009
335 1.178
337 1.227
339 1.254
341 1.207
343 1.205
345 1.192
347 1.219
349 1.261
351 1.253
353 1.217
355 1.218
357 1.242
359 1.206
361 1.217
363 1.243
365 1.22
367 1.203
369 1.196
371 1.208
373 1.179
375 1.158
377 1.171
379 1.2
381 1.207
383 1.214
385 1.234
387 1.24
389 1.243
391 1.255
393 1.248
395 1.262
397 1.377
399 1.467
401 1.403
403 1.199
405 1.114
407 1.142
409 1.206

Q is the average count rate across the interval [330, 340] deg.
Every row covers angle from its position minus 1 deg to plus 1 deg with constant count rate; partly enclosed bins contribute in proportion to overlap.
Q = 1.07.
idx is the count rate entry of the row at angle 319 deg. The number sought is 1.283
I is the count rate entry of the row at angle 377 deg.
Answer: 1.171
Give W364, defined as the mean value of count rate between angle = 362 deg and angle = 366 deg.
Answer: 1.23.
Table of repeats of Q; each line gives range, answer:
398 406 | 1.3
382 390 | 1.23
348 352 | 1.26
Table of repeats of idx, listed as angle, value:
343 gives 1.205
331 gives 0.6805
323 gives 1.271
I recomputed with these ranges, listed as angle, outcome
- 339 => 1.254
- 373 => 1.179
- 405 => 1.114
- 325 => 1.147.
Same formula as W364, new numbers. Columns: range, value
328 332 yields 0.617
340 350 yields 1.22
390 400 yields 1.32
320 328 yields 1.13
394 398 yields 1.32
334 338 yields 1.2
